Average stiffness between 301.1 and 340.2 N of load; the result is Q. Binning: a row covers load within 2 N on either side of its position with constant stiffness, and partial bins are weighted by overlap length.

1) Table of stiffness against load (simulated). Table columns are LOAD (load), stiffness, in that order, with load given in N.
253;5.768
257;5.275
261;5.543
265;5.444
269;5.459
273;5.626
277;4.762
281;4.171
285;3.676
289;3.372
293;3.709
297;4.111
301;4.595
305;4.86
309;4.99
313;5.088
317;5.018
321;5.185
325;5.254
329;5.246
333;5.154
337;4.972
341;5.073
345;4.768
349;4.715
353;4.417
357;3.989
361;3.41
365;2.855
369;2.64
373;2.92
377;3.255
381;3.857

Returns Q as 5.06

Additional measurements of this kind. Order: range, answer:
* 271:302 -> 4.24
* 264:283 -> 5.07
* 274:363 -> 4.58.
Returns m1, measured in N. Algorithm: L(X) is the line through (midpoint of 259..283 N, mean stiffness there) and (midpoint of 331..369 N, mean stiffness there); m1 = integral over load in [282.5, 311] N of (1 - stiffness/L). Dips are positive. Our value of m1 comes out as 4.0 N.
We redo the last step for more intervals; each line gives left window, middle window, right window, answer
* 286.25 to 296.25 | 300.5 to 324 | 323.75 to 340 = -3.1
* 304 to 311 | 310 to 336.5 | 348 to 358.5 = -2.3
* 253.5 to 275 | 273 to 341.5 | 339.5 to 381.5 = 0.0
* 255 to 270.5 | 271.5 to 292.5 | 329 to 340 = 4.3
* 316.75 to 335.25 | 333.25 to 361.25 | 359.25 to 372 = -4.2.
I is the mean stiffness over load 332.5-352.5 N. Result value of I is 4.88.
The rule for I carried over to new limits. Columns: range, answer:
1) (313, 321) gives 5.08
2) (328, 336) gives 5.17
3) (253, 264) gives 5.48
